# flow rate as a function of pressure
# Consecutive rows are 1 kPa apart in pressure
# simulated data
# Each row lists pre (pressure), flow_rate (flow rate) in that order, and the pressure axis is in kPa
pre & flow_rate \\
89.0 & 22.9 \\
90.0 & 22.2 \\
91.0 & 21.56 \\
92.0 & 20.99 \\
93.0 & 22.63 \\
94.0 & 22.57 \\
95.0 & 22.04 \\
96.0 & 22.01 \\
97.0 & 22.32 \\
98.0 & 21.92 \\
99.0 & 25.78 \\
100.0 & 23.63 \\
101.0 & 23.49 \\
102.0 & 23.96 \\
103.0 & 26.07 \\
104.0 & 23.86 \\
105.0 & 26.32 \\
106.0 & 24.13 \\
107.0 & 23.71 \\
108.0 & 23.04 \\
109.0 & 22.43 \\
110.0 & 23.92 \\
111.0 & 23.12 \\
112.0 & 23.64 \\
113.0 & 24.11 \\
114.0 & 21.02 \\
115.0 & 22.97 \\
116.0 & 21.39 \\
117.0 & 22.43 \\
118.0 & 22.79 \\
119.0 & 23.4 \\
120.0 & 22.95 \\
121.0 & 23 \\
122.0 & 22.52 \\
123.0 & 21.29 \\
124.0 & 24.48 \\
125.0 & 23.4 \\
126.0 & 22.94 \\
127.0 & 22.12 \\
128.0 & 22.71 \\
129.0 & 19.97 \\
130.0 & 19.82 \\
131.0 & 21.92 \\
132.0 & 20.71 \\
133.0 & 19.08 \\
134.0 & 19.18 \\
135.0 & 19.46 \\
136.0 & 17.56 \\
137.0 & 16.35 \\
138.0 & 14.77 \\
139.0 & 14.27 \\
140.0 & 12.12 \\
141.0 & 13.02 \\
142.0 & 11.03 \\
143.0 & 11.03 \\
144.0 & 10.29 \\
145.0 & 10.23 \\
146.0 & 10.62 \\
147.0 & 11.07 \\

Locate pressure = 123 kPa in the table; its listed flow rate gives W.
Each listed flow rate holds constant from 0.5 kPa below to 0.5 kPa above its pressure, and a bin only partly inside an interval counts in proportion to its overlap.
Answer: 21.29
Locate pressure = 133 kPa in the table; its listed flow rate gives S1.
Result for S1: 19.08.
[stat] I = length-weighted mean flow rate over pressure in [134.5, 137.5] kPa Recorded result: 17.8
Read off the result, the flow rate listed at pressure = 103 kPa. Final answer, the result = 26.07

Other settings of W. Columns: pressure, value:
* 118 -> 22.79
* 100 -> 23.63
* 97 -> 22.32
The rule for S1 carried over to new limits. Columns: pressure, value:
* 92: 20.99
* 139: 14.27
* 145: 10.23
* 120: 22.95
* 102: 23.96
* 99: 25.78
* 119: 23.4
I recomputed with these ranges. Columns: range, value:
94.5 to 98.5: 22.1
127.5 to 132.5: 21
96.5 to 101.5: 23.4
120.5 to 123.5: 22.3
